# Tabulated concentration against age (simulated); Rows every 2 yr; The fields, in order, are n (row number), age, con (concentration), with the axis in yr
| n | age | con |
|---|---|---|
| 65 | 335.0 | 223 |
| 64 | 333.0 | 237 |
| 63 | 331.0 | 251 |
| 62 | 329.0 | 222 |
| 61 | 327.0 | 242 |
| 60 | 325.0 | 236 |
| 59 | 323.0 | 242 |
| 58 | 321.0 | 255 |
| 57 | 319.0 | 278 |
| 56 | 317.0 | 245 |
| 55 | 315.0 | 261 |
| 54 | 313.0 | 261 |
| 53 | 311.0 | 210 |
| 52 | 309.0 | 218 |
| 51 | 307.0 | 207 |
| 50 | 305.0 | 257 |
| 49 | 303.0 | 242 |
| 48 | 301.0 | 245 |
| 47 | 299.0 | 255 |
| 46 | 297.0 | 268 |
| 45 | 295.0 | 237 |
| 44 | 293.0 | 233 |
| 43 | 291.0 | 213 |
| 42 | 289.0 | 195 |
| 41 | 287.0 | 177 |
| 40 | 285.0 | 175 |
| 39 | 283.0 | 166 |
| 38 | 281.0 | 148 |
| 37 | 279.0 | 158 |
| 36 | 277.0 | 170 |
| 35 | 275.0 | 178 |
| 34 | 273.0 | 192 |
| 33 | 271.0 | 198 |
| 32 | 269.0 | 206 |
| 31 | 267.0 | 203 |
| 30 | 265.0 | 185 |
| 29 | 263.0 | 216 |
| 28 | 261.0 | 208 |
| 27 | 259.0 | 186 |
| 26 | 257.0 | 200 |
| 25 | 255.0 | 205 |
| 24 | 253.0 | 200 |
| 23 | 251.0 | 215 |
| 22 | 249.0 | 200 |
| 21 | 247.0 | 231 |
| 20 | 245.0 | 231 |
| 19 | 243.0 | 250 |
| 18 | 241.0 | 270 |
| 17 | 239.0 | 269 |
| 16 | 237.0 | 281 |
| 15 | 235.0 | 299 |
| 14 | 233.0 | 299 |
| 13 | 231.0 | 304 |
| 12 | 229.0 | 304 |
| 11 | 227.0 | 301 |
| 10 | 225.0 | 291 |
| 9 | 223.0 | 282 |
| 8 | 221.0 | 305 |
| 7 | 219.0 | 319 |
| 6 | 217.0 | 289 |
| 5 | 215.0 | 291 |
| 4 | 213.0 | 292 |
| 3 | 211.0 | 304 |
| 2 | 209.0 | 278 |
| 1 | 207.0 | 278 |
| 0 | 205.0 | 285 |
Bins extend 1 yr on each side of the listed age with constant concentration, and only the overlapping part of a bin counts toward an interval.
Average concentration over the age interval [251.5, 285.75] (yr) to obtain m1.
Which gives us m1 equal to 188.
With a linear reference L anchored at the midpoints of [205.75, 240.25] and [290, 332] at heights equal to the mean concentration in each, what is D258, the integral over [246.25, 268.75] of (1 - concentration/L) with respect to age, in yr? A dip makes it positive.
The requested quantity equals 5.7 yr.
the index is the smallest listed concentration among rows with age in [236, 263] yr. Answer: 186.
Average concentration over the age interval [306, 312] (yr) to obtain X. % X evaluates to 212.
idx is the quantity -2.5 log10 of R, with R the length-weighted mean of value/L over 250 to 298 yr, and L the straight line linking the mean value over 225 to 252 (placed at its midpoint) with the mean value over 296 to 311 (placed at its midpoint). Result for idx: 0.26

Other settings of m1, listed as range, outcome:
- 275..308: 208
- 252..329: 215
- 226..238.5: 297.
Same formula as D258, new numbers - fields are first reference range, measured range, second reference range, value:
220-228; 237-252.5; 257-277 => 0.5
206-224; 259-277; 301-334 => 4.8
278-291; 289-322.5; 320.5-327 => -5.0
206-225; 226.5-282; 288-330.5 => 9.7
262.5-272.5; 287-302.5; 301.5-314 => -0.6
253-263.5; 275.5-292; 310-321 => 3.6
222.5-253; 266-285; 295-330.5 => 5.6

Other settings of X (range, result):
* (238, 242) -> 270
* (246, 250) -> 216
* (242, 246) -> 240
